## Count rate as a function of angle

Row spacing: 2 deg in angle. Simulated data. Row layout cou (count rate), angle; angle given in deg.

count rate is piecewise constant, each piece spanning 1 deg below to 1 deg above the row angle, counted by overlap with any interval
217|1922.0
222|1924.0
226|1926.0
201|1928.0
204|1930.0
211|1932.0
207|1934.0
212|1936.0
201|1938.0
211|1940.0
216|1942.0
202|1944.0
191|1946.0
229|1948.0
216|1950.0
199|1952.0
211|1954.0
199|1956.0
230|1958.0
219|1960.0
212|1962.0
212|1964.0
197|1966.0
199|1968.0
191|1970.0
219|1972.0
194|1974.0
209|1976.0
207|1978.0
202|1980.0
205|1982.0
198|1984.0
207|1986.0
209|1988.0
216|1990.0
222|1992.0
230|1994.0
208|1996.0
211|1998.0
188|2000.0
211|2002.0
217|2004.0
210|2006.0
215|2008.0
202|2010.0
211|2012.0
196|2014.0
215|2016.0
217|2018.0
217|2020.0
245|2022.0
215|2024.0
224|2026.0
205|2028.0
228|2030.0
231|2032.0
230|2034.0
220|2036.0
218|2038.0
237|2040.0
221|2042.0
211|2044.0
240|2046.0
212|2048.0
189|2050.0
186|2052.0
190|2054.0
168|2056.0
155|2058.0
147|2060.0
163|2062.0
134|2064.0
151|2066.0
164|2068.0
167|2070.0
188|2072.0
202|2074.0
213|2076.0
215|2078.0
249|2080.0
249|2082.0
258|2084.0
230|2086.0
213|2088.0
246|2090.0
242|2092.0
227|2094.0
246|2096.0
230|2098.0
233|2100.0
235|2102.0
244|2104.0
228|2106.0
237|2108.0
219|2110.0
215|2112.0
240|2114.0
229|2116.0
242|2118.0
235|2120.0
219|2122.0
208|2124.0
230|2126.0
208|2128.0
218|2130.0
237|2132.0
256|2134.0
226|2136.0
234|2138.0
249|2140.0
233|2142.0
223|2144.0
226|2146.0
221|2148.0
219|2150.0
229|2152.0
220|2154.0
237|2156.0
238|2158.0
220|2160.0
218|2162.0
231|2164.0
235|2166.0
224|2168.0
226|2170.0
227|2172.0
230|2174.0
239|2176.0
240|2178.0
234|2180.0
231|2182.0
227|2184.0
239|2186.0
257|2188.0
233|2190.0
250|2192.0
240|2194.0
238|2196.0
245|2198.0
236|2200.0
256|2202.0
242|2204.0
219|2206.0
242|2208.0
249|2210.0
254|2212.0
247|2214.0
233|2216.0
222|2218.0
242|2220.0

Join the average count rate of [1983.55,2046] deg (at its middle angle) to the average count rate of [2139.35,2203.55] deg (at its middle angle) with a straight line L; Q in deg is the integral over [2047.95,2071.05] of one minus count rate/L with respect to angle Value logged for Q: 5.64 deg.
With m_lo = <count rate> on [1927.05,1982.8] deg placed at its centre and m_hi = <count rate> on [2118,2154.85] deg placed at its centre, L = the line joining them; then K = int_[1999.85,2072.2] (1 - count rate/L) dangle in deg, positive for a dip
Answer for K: 5.0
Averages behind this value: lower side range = 207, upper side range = 228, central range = 201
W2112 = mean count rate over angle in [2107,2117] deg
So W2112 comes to 228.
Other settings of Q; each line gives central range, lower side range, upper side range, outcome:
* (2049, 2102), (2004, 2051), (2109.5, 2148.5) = 4.8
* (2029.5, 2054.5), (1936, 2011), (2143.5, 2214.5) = 0.1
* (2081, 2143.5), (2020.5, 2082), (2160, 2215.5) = -4.4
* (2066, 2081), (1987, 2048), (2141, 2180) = 1.7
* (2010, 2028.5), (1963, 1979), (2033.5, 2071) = -2.0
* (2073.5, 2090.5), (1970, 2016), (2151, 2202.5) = -0.8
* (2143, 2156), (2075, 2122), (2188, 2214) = 0.8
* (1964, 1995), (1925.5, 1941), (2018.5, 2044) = 1.2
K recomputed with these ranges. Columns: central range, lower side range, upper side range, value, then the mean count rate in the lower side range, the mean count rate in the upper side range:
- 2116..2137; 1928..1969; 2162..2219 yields 0.1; 209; 237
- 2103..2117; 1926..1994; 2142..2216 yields -0.3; 208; 234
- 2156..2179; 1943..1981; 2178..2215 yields 0.7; 207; 241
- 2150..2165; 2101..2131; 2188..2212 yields 0.5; 227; 242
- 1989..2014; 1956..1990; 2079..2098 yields 0.4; 207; 239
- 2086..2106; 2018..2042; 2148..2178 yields -0.7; 224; 228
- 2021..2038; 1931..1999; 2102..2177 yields -0.6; 209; 229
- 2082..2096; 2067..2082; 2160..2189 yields -2.1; 203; 232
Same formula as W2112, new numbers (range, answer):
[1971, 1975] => 206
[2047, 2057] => 189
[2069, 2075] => 186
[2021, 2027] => 228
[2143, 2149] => 223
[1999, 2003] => 200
